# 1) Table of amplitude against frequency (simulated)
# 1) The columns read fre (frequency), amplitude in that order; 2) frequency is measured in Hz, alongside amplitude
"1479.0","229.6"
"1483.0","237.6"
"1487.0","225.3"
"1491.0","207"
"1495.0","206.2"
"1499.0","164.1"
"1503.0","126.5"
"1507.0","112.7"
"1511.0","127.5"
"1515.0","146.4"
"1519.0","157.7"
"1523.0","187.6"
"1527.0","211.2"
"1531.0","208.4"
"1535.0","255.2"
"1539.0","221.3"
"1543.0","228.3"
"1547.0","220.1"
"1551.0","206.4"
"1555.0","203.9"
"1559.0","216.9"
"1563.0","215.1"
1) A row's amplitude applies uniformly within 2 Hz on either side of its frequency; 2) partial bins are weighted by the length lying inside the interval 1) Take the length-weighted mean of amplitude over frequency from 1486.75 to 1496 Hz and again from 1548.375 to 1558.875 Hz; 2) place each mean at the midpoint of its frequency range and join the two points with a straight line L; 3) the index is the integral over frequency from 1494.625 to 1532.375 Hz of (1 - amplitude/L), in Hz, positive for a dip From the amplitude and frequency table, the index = 8.6 Hz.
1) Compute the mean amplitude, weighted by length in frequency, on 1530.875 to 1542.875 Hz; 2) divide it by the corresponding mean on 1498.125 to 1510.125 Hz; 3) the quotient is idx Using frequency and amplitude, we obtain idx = 1.77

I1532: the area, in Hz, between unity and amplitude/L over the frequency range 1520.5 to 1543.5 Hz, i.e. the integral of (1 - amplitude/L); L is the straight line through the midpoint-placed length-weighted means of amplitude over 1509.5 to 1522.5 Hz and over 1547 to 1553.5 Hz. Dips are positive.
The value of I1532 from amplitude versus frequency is -4.97 Hz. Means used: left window 150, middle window 217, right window 210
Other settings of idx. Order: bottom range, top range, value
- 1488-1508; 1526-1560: 1.30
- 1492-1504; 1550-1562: 1.22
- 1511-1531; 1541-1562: 1.24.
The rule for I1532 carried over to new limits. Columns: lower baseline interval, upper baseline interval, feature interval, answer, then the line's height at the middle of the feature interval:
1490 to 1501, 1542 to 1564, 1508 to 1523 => 3.9 Hz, 199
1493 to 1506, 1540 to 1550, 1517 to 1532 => 0.4 Hz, 195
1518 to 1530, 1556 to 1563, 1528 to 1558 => -2.6 Hz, 203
